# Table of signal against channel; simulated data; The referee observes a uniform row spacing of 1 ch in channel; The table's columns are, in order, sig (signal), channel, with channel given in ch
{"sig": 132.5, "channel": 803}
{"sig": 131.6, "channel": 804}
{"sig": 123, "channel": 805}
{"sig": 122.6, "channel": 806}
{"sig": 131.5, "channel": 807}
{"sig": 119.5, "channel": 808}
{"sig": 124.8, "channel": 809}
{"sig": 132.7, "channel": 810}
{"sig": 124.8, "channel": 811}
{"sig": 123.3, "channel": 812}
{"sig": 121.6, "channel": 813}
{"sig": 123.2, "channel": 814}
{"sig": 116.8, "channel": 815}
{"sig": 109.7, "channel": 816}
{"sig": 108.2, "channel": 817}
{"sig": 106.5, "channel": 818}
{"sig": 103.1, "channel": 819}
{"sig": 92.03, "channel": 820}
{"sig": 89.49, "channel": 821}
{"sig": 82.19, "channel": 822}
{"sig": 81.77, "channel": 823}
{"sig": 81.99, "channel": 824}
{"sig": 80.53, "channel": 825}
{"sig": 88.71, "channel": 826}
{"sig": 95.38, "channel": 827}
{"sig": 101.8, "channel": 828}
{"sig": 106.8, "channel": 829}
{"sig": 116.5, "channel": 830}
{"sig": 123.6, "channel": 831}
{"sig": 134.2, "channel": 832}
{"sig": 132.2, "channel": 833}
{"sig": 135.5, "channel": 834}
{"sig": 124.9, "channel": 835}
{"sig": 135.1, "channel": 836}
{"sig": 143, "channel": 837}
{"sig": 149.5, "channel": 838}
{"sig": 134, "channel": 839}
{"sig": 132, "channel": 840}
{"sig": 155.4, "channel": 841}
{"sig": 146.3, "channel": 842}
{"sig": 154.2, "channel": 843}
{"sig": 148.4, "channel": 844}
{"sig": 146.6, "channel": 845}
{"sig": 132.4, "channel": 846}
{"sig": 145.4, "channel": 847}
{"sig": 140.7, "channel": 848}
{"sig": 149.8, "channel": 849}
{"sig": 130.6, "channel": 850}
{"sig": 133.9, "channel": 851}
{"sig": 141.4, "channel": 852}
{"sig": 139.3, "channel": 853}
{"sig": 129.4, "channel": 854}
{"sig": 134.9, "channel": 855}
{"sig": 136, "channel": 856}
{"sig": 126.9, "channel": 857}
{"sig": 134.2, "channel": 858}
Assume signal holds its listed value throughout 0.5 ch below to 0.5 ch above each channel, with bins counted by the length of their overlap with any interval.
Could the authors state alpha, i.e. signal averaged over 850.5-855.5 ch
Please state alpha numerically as 136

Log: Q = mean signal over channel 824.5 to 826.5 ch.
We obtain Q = 84.6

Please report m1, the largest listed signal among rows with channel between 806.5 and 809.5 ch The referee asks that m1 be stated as 131.5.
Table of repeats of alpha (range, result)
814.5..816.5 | 113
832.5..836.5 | 132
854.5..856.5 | 135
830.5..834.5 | 131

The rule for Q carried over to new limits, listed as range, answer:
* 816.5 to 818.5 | 107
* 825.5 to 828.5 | 95.3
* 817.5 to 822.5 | 94.7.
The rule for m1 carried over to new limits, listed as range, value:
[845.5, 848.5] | 145.4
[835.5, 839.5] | 149.5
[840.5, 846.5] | 155.4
